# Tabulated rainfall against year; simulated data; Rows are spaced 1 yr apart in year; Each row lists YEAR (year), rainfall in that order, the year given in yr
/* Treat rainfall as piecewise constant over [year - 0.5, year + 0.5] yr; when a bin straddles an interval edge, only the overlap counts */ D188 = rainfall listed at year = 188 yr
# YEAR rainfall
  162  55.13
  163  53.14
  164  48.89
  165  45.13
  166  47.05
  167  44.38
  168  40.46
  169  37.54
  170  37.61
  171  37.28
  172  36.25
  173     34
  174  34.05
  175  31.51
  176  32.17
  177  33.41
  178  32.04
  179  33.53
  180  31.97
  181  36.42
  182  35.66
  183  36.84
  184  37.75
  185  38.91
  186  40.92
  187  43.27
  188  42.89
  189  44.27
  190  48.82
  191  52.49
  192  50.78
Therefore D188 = 42.89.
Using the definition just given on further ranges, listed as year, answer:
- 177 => 33.41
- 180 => 31.97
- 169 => 37.54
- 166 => 47.05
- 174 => 34.05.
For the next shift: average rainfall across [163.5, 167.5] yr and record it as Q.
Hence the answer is 46.4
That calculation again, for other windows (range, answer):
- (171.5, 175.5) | 34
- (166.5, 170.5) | 40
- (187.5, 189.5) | 43.6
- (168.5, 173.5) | 36.5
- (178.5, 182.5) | 34.4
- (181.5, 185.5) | 37.3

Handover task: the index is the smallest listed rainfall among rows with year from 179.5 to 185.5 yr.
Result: 31.97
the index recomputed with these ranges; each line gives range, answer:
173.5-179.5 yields 31.51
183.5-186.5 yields 37.75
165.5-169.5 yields 37.54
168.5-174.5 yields 34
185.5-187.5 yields 40.92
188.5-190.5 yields 44.27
